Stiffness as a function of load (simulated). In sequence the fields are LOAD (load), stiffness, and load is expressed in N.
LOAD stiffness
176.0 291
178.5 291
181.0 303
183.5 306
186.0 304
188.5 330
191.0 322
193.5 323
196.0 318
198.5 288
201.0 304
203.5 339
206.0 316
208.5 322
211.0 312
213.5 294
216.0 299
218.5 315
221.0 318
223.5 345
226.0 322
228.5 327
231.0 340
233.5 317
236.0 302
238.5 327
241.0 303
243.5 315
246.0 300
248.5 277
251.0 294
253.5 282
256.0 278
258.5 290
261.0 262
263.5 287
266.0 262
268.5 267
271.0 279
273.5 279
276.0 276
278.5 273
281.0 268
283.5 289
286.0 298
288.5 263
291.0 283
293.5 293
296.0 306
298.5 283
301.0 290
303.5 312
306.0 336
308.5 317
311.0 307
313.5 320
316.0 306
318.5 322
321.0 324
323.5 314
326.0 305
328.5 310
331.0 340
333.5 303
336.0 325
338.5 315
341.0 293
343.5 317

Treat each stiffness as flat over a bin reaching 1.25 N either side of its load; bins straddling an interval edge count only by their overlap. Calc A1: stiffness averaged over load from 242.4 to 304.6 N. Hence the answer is 284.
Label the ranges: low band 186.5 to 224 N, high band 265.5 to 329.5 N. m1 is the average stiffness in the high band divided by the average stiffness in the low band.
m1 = 0.9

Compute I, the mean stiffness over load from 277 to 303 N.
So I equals 285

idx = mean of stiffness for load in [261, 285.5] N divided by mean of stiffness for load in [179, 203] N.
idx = 0.89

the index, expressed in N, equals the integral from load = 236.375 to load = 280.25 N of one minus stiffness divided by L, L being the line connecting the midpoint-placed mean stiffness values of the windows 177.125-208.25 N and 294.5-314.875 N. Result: 3.5 N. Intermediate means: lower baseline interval 312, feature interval 285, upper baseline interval 309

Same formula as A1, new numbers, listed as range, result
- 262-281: 274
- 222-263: 305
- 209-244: 317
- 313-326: 316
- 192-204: 313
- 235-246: 311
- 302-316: 317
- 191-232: 318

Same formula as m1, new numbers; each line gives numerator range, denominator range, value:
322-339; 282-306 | 1.08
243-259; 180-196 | 0.92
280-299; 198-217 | 0.92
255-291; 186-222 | 0.88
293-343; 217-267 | 1.03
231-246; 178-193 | 1.01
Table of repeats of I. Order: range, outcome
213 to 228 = 317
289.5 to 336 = 310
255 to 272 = 275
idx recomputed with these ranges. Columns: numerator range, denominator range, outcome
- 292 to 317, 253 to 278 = 1.11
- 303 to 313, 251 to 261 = 1.13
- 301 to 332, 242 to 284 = 1.13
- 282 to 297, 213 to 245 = 0.91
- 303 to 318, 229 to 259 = 1.05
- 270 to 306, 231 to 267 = 0.97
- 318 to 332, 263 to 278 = 1.16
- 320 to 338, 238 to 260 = 1.08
